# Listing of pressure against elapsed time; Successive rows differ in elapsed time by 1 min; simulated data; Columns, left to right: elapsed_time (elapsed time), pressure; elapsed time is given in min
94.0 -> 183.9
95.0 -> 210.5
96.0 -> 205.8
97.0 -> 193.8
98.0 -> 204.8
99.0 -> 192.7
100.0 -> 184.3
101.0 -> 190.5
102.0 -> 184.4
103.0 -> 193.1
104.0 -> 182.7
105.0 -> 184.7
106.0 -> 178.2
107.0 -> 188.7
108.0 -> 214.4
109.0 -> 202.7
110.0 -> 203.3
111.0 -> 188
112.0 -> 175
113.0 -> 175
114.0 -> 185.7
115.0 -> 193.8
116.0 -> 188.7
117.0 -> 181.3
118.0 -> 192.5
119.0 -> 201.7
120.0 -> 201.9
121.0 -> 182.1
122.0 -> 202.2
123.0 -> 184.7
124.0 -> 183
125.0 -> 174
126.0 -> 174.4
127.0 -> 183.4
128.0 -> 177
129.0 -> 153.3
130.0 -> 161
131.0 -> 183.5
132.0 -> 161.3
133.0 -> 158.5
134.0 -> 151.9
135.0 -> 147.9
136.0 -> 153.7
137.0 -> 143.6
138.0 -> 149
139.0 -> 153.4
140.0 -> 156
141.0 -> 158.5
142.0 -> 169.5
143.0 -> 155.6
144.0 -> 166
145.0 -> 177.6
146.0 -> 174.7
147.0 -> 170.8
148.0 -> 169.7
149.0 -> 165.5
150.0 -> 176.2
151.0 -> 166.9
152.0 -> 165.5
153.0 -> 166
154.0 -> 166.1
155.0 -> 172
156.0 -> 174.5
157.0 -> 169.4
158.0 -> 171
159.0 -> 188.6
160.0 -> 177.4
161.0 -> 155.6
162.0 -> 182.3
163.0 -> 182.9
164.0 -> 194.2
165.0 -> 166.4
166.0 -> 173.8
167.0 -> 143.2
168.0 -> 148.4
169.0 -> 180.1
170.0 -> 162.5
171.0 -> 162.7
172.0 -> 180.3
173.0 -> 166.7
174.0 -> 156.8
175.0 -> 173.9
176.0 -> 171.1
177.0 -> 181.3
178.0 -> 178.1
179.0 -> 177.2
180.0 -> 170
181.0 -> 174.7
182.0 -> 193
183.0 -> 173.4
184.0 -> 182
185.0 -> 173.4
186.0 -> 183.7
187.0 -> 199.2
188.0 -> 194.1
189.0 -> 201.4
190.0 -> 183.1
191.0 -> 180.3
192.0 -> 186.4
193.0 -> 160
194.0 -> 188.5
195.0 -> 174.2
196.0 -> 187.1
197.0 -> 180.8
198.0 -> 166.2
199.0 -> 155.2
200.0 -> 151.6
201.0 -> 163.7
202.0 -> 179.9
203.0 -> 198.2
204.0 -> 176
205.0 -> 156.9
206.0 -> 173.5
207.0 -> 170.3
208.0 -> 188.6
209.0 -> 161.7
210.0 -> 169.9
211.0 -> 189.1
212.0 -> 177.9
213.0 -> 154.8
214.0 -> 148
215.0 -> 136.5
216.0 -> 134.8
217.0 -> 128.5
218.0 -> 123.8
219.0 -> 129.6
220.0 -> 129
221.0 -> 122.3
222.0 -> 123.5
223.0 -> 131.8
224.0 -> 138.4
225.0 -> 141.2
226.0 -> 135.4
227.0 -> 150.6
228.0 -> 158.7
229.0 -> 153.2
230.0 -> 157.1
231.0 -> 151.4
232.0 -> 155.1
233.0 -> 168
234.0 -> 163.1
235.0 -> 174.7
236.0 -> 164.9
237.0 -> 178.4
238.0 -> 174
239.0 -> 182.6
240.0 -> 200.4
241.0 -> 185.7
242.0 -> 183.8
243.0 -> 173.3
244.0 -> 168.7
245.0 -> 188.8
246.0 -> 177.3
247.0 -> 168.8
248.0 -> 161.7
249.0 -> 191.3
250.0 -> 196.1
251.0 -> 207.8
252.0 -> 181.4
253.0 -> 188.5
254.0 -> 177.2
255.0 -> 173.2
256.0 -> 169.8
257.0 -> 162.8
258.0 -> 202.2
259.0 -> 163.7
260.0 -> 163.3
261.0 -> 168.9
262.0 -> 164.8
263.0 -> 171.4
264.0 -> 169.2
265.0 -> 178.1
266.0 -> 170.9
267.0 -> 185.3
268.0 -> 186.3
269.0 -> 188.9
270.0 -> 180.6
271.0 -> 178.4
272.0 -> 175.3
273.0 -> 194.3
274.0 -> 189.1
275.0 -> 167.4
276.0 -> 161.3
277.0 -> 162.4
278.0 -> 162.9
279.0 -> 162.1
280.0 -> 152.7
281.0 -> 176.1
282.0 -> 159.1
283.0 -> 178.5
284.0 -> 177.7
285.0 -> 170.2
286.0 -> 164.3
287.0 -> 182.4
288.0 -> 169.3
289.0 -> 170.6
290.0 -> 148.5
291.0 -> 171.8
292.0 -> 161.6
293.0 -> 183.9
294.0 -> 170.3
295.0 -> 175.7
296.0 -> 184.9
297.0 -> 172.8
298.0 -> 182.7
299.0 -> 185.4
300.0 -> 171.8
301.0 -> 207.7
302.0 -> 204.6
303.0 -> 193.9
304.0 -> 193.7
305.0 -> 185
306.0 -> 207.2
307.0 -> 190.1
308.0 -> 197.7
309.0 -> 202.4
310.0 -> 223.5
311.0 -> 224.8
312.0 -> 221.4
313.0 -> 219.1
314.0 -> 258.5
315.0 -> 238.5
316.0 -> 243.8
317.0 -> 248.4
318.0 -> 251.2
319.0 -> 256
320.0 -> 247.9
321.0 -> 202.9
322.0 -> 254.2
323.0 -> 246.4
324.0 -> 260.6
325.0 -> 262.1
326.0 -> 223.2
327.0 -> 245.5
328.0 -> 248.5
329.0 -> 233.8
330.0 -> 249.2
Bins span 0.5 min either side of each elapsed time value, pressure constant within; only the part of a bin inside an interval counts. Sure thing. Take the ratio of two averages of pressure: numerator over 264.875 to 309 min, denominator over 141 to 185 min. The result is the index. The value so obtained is 1.0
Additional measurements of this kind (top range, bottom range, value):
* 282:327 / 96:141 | 1.13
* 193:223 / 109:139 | 0.90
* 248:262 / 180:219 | 1.05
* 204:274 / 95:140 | 0.92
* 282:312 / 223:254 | 1.09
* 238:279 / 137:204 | 1.03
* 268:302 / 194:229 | 1.12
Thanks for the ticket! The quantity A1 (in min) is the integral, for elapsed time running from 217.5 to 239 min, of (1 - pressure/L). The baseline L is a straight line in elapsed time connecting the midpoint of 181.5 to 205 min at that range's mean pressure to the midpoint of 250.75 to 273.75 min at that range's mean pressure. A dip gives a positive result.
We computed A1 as 3.5 min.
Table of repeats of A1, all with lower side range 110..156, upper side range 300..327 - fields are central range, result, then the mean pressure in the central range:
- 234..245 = 1.4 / 178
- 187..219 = 3.9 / 169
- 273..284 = 2.3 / 169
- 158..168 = 0.5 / 172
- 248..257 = 1.0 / 183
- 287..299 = 2.5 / 173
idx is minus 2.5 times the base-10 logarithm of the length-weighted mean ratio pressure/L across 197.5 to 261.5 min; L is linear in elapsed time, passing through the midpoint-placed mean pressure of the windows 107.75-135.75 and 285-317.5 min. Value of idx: 0.15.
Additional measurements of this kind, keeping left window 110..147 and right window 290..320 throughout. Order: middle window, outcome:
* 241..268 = 0.10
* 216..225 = 0.41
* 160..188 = 0.04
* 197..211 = 0.09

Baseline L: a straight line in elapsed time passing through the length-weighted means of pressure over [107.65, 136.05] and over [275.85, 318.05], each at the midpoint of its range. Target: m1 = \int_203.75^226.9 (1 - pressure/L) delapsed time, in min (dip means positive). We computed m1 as 4.5 min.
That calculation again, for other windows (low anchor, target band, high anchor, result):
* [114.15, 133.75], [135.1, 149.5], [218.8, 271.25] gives 1.4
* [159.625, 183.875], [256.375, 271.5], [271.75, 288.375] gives -0.4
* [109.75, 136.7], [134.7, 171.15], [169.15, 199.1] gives 2.3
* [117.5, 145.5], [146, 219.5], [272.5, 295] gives -0.3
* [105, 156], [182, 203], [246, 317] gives -0.1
